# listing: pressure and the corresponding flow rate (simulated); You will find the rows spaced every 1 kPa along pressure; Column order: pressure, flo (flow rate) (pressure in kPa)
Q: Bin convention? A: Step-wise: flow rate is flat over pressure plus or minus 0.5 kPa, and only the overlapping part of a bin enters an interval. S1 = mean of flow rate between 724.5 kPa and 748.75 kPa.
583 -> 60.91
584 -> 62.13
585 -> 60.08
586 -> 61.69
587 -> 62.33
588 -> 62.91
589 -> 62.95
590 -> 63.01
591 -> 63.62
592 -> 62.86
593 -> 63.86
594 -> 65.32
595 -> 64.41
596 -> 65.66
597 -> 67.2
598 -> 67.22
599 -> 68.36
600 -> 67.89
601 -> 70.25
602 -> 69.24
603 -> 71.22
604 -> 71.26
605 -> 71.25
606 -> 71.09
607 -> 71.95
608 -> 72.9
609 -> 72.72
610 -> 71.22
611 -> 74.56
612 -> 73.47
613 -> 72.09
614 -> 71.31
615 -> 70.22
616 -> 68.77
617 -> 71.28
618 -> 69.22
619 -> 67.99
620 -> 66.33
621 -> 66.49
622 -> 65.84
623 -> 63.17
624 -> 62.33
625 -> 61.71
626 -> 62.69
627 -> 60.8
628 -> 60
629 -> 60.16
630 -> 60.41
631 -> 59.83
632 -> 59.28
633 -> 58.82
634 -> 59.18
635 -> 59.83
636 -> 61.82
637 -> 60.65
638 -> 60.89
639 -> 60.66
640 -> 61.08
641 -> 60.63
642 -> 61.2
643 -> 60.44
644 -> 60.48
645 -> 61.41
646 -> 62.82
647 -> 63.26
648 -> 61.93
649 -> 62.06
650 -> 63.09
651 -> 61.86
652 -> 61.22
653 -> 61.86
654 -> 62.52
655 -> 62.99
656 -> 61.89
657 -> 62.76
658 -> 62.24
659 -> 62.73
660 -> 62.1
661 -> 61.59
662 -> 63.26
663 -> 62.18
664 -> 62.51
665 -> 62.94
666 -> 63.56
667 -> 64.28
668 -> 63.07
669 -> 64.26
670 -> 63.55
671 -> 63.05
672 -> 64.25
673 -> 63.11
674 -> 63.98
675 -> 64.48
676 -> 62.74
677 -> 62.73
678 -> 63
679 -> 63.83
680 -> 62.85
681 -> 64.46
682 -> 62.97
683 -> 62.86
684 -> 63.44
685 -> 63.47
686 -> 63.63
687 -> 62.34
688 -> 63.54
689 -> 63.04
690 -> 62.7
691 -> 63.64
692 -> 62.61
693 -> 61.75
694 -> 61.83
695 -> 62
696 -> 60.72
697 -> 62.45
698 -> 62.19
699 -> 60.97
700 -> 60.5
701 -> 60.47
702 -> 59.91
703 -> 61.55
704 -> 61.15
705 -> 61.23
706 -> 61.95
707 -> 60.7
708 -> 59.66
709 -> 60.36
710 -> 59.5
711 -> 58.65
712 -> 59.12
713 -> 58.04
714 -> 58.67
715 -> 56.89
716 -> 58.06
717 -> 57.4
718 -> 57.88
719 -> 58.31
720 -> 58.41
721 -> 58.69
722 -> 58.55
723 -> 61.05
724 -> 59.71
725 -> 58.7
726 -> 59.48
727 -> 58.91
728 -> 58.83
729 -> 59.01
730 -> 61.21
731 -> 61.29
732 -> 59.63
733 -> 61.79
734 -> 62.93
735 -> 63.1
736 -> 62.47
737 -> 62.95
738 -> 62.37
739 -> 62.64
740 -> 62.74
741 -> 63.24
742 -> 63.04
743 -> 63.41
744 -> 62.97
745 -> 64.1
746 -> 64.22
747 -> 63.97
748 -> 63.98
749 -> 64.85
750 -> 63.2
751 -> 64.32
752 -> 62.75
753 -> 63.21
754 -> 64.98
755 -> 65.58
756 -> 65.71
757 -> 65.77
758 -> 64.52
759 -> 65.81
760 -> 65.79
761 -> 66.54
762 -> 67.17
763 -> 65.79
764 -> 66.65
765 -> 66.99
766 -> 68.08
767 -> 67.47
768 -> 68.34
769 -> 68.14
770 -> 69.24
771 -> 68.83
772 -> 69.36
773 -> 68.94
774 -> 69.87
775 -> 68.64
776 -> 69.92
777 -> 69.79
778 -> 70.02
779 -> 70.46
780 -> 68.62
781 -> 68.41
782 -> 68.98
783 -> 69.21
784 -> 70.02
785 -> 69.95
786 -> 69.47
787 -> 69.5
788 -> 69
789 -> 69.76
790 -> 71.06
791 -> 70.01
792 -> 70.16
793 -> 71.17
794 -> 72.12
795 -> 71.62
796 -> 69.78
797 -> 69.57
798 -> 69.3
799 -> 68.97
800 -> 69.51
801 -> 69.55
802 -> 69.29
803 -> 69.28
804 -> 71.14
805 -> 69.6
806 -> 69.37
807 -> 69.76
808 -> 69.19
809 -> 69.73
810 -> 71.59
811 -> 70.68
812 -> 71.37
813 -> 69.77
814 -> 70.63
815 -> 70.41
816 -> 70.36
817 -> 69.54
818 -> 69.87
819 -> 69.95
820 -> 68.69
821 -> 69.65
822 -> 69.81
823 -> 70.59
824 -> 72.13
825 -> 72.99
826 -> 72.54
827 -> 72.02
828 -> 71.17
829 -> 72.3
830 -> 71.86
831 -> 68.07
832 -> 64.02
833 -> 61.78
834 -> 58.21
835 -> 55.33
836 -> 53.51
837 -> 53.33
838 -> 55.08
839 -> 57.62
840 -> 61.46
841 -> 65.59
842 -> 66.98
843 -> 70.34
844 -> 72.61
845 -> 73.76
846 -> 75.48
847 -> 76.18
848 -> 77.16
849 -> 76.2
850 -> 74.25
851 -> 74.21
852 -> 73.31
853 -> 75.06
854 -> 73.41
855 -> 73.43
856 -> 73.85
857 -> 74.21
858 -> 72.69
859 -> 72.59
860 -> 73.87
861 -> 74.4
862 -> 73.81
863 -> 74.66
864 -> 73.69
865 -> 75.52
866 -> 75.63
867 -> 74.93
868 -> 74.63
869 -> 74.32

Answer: 62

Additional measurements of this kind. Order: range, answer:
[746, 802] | 68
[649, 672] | 62.7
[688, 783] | 63.2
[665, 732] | 61.3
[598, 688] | 64.4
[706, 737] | 59.7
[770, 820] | 69.8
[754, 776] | 67.3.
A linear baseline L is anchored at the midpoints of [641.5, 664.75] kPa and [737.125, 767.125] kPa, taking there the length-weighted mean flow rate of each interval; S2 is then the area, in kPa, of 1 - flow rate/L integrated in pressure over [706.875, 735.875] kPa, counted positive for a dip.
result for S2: 2.0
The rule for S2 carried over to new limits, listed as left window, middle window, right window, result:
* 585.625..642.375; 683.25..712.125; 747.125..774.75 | 1.9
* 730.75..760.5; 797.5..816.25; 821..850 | -1.0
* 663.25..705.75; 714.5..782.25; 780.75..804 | 3.0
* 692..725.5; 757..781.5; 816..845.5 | -1.8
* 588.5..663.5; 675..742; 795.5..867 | 5.7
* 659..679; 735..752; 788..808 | 1.0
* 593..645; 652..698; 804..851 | 2.5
